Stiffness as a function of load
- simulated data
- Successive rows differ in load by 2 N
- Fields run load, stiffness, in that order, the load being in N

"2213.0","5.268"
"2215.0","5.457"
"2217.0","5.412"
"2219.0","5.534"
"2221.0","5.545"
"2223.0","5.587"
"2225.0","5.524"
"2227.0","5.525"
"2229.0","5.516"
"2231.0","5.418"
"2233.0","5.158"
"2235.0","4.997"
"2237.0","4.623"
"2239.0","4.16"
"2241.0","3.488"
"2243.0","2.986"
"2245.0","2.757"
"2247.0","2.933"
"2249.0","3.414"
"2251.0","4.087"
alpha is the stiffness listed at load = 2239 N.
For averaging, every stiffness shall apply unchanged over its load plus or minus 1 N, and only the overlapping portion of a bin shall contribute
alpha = 4.16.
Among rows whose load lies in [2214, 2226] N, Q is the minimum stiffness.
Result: 5.412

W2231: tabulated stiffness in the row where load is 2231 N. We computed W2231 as 5.418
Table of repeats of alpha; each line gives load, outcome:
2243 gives 2.986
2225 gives 5.524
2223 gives 5.587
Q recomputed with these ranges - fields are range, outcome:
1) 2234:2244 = 2.986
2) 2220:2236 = 4.997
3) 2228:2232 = 5.418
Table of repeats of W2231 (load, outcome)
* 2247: 2.933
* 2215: 5.457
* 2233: 5.158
